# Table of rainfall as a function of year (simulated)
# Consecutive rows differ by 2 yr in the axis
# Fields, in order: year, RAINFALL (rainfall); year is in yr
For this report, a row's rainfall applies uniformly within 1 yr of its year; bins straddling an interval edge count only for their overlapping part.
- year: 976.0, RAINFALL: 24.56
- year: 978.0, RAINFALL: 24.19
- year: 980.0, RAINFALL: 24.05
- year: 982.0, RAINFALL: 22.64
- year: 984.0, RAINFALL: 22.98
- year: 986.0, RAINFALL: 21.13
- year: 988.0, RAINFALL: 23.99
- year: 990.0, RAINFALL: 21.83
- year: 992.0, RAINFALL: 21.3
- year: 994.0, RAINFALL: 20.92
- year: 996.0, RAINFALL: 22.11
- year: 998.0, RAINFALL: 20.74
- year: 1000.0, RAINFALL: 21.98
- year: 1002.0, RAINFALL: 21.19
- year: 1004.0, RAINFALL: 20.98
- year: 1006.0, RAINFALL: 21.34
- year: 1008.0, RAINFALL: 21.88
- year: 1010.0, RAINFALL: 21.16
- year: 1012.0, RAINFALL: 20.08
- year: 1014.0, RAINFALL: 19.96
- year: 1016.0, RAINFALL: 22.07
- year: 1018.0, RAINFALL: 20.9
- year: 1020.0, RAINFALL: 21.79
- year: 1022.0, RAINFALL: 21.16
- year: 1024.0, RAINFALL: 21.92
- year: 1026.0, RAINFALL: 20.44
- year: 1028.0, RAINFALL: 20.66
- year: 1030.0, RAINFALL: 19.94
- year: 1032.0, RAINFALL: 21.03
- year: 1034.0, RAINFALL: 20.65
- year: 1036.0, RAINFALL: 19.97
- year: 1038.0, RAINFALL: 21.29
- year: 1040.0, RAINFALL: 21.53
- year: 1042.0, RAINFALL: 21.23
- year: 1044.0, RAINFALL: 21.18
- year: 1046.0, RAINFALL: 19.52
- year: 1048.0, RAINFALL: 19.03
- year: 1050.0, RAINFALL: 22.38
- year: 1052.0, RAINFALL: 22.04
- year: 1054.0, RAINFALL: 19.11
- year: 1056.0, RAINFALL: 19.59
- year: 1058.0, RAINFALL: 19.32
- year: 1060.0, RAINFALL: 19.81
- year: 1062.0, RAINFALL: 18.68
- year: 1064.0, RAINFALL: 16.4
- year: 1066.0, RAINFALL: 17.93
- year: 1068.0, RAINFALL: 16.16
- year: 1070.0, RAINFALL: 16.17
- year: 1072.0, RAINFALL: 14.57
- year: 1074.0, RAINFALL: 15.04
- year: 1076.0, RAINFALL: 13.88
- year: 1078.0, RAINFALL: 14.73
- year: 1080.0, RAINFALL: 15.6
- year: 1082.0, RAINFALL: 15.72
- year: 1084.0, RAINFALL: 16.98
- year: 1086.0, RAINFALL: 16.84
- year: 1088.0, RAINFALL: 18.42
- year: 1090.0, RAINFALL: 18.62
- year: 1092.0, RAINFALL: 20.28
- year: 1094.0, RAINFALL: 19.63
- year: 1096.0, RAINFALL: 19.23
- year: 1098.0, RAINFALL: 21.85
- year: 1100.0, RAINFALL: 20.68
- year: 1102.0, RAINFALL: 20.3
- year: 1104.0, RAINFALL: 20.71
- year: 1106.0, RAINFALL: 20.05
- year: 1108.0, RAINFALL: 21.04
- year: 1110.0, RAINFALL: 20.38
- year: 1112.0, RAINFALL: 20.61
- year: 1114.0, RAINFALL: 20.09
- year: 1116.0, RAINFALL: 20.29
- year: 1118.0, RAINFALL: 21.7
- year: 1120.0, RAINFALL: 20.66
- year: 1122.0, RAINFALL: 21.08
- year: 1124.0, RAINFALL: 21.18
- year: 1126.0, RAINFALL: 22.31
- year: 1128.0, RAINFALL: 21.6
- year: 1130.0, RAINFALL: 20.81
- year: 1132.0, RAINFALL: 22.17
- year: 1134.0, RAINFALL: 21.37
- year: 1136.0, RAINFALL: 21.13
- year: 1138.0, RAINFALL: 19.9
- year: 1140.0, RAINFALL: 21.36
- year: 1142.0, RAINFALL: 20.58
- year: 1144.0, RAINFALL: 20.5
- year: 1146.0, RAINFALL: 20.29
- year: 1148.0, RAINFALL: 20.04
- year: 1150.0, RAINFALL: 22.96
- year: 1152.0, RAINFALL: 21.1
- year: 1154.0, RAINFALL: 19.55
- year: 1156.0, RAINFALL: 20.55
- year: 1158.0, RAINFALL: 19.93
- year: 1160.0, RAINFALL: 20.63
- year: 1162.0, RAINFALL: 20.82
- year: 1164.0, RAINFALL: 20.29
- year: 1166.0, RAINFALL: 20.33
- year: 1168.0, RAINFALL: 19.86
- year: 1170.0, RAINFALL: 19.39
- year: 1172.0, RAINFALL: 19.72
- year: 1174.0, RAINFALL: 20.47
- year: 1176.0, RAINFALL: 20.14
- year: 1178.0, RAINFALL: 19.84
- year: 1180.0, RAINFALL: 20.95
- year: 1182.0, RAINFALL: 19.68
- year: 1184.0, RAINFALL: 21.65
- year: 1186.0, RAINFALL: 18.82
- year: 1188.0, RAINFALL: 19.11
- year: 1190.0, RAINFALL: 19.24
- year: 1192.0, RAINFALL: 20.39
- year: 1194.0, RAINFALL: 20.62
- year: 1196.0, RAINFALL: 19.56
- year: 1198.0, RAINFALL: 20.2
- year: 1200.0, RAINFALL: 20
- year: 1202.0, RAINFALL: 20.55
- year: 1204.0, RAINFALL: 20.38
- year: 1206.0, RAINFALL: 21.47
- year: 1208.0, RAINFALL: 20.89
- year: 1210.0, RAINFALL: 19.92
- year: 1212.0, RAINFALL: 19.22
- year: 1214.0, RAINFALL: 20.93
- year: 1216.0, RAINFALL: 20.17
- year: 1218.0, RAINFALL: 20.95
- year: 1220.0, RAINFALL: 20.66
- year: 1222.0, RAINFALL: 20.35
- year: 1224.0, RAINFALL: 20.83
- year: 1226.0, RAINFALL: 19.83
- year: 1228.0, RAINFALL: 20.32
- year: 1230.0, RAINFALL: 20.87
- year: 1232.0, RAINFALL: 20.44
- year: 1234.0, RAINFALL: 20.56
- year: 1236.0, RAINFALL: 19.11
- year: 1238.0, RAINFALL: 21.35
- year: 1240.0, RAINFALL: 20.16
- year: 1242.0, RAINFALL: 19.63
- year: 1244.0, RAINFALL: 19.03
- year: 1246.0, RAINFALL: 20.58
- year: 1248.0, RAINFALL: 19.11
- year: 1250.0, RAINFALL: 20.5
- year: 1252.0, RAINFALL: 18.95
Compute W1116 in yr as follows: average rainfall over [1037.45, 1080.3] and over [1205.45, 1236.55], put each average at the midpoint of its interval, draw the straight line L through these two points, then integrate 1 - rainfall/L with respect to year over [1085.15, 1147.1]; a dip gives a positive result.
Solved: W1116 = -4.5 yr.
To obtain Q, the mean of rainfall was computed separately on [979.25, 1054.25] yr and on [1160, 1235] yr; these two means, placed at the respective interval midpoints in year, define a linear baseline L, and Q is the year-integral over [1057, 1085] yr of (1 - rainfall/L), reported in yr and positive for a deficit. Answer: 5.98 yr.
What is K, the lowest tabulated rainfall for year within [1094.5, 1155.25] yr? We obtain 19.23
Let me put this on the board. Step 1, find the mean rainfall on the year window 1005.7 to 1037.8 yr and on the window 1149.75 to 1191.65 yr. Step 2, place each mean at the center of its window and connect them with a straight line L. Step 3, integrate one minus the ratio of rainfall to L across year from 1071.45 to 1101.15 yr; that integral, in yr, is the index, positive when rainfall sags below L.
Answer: 4.4 yr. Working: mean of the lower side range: 20.9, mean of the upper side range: 20.2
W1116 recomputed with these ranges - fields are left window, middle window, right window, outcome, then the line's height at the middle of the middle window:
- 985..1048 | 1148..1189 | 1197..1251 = 0.5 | 20.5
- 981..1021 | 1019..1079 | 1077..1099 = 1.2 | 19.6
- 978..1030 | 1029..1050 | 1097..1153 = 0.8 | 21.4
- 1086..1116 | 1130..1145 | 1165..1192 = -0.7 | 20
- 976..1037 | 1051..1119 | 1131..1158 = 8.2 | 21.2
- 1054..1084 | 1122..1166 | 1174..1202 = -4.8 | 18.8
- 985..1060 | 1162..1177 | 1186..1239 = 0.3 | 20.4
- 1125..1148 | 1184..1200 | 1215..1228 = 0.6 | 20.7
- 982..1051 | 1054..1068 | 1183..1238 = 1.7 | 21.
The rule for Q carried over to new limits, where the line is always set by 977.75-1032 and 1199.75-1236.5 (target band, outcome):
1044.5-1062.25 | 1.06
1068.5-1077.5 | 2.64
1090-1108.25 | 0.66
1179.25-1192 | 0.41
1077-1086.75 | 2.39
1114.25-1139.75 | -0.31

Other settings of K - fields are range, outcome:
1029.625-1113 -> 13.88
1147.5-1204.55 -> 18.82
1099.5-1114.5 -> 20.05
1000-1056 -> 19.03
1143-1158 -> 19.55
